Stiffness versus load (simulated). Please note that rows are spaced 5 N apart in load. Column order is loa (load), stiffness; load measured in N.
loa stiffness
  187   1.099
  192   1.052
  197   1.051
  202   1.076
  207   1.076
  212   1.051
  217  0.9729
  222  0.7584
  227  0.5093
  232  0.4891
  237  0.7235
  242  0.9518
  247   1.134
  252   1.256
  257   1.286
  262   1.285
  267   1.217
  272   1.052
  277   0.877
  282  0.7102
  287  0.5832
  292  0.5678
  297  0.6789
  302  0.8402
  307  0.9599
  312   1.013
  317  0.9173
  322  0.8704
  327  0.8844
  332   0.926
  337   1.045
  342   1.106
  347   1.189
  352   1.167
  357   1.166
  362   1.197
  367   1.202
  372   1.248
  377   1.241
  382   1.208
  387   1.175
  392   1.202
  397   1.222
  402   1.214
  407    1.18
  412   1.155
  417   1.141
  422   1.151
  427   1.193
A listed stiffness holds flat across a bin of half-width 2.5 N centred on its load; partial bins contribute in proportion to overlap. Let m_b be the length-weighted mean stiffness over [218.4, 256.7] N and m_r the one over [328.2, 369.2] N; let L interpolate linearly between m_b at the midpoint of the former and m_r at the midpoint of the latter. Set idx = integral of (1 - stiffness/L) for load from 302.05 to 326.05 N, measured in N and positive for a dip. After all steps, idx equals 2.6 N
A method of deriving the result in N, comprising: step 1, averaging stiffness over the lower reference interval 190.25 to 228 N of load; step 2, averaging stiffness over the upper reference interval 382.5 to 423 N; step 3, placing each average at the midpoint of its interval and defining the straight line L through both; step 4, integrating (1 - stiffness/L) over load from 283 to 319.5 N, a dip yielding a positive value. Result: 9.4 N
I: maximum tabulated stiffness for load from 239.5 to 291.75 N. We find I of 1.286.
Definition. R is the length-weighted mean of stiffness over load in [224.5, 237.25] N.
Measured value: 0.548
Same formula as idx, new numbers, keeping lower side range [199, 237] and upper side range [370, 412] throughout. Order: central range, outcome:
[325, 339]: 1.7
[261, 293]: 2.1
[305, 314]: 0.4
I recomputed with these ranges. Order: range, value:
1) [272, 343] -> 1.106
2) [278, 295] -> 0.7102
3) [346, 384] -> 1.248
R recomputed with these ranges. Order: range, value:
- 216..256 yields 0.861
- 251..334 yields 0.931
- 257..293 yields 0.94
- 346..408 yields 1.2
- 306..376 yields 1.07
